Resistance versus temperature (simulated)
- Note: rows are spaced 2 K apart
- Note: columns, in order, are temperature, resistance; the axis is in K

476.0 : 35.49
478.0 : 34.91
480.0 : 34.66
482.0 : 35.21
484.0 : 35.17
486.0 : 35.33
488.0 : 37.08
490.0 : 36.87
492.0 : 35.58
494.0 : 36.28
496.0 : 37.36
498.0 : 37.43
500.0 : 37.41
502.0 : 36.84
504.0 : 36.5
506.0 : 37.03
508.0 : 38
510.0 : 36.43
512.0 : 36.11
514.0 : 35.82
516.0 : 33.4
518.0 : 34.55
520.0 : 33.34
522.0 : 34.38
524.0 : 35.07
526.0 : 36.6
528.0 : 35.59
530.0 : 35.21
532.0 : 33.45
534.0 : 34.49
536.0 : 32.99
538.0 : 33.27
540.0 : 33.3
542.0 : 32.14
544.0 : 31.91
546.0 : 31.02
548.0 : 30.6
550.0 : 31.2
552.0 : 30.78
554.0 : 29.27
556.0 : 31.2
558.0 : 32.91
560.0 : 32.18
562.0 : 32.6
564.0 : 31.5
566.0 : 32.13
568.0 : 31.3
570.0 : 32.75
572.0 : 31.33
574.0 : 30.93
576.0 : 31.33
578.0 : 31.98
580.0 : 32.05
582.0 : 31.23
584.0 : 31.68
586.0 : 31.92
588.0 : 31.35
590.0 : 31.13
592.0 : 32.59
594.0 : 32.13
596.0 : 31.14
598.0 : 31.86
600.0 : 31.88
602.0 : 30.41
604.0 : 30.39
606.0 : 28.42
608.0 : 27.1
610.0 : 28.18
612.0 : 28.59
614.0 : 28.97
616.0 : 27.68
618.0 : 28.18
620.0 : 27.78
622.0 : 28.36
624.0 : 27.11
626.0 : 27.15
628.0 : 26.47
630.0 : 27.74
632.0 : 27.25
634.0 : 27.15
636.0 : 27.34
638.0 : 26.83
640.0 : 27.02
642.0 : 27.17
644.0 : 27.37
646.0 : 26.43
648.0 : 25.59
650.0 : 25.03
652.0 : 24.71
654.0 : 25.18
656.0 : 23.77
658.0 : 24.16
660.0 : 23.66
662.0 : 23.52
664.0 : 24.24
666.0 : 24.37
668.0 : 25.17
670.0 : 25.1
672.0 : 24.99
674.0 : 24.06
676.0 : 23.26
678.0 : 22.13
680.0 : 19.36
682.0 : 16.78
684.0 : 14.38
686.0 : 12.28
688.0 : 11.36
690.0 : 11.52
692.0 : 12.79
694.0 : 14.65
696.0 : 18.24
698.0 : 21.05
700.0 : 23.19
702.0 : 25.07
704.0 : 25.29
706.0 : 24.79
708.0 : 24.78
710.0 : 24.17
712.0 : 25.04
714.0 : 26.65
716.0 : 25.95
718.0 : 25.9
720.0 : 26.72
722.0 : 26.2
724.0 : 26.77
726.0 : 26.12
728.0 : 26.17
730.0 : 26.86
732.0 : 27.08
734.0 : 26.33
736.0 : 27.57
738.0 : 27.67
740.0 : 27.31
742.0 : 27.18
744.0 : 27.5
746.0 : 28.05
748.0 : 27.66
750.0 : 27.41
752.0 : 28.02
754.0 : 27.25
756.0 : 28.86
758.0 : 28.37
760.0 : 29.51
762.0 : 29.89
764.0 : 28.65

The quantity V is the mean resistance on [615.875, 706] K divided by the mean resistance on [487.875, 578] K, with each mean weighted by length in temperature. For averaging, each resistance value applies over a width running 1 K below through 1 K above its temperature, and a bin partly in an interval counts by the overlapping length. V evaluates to 0.7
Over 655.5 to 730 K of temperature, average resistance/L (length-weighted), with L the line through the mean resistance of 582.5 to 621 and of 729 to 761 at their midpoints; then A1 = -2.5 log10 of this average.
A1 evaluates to 0.27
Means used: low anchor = 30.1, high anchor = 27.7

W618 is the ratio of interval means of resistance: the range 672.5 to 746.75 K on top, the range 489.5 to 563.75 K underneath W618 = 0.7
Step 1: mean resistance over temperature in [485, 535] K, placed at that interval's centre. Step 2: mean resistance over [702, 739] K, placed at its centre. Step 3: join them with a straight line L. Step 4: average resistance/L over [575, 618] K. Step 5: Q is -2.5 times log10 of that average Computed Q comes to 0.05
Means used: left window 35.8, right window 26.1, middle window 30.5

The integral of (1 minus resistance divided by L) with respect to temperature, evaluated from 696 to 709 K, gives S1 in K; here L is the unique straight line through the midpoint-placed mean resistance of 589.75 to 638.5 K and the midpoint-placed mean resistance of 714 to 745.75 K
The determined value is 1.8 K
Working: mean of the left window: 28.9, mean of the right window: 26.8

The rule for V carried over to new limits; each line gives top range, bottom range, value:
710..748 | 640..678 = 1.07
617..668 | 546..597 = 0.83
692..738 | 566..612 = 0.79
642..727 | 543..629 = 0.75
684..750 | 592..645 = 0.83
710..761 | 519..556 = 0.82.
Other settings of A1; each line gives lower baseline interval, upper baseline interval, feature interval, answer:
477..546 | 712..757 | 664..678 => 0.20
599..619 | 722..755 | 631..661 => 0.10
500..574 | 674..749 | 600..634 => 0.02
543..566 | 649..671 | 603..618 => -0.03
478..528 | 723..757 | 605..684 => 0.20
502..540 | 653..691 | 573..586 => -0.07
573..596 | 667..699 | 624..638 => -0.07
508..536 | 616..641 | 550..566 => 0.03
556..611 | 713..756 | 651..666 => 0.20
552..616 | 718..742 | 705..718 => 0.08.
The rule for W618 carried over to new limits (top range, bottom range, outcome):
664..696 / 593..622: 0.64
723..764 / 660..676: 1.13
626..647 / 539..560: 0.86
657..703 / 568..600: 0.64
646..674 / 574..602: 0.78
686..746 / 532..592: 0.74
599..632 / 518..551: 0.85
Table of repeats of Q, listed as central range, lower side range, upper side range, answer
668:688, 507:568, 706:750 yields 0.38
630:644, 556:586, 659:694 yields -0.12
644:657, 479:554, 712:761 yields 0.19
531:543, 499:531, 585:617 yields 0.03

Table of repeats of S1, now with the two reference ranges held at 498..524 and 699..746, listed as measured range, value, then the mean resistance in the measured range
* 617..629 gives 1.3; 27.5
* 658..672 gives 2.1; 24.4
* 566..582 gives 0.6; 31.7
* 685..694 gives 5.0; 12.3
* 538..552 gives 1.0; 31.7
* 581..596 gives 0.3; 31.7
